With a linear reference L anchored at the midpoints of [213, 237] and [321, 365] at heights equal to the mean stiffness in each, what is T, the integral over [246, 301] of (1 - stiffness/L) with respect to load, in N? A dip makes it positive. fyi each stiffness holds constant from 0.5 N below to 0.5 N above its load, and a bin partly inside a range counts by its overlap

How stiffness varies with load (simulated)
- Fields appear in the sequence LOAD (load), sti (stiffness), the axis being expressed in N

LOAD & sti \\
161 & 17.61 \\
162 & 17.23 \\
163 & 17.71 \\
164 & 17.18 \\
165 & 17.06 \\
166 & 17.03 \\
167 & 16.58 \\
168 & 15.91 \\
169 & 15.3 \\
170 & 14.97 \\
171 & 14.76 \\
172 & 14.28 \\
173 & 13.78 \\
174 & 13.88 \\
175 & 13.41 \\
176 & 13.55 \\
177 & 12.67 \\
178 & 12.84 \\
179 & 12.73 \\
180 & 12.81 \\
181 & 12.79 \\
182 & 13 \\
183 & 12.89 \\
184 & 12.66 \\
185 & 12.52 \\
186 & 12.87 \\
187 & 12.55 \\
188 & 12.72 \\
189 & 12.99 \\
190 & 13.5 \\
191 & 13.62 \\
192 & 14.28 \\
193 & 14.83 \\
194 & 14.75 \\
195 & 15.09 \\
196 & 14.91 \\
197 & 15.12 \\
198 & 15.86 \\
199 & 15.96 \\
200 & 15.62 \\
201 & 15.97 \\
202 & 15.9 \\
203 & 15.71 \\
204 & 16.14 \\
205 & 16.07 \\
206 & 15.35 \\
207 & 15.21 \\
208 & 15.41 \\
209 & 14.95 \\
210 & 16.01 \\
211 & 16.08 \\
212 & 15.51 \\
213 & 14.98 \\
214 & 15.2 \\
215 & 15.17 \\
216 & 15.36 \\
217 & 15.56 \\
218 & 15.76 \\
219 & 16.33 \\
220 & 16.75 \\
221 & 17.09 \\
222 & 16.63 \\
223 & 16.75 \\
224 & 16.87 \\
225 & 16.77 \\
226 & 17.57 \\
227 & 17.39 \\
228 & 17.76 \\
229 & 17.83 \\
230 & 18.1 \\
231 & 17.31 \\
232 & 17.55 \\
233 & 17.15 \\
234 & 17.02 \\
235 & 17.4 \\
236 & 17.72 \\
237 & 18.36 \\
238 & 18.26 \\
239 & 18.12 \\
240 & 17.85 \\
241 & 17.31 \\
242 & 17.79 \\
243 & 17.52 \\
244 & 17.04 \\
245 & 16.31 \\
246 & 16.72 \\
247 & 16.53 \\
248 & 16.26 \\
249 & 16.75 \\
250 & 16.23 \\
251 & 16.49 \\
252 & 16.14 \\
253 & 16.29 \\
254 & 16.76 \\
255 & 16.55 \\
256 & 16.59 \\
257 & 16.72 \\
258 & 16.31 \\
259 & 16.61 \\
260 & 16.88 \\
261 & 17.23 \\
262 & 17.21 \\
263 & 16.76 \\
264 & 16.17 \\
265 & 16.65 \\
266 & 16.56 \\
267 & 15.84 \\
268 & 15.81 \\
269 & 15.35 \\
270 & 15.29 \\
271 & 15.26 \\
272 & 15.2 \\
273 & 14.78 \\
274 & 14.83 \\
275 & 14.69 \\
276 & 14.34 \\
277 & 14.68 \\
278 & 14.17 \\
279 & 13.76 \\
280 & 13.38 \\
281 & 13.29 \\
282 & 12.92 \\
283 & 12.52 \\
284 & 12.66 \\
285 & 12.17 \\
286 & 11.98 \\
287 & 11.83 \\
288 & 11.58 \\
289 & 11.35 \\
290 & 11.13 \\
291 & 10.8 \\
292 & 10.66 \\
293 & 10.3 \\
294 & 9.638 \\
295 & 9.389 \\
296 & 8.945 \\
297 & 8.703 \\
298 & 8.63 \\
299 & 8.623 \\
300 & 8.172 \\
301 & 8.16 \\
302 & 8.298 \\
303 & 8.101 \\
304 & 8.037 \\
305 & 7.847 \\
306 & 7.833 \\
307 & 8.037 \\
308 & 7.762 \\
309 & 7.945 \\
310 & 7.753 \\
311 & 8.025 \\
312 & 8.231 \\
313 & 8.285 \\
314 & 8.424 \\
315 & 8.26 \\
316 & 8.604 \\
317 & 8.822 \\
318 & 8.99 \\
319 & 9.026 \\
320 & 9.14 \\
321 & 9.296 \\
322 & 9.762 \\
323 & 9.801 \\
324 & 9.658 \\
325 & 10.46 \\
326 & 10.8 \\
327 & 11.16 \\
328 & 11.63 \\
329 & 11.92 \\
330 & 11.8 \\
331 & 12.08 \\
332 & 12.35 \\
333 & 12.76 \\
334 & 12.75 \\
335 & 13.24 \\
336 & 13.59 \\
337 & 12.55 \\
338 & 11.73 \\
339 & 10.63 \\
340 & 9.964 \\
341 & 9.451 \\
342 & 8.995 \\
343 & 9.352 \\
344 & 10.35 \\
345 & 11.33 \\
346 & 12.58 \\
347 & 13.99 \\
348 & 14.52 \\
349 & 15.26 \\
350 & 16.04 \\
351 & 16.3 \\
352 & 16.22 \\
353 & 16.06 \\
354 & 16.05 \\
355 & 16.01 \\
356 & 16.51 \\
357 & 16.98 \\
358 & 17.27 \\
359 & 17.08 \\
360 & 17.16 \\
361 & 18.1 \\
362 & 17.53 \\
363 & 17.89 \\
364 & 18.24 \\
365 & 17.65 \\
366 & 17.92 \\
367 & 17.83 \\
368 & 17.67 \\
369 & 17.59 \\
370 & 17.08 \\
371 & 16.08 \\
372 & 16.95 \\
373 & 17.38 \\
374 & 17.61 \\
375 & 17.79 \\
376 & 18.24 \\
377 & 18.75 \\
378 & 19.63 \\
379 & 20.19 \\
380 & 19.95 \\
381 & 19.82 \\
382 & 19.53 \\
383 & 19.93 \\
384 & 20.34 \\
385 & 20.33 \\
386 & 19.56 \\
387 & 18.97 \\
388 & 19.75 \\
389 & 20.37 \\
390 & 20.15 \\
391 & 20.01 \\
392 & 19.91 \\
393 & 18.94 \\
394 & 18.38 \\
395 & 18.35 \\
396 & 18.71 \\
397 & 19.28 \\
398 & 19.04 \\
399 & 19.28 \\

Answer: 5.5 N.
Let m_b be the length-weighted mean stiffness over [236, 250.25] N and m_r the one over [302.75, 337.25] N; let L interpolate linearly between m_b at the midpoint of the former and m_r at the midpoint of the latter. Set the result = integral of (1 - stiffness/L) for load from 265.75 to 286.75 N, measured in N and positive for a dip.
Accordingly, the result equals -0.17 N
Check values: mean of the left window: 17.3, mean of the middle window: 14.2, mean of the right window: 9.84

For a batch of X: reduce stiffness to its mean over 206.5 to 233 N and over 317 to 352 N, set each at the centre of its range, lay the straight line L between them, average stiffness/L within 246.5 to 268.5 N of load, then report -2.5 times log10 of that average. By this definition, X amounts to -0.12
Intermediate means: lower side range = 16.4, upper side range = 11.6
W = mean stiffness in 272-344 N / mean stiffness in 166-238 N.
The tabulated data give 0.7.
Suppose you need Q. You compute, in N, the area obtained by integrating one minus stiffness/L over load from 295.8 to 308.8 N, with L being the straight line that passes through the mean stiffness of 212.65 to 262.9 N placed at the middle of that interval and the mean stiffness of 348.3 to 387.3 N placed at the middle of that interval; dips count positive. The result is 6.8 N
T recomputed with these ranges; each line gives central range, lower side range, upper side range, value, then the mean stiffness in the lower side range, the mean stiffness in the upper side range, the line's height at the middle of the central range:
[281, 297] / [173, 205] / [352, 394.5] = 5.0 N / 14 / 18.3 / 16.3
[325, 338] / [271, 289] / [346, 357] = 2.5 N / 13.4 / 15.6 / 15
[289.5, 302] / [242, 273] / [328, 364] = 4.9 N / 16.4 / 13.9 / 15.3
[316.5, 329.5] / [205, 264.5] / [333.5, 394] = 5.1 N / 16.7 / 16.5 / 16.6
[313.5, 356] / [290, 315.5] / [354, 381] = 4.7 N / 8.64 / 17.7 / 13.1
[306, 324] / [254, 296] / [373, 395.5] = 8.3 N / 14.1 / 19.3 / 16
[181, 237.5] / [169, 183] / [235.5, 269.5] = -2.2 N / 13.5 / 16.8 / 15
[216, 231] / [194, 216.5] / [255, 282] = -1.3 N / 15.5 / 15.5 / 15.5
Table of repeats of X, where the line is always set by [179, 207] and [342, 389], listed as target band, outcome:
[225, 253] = -0.15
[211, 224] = -0.09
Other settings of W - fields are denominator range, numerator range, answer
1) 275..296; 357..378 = 1.46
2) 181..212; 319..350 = 0.79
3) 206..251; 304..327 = 0.53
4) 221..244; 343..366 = 0.90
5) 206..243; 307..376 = 0.78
